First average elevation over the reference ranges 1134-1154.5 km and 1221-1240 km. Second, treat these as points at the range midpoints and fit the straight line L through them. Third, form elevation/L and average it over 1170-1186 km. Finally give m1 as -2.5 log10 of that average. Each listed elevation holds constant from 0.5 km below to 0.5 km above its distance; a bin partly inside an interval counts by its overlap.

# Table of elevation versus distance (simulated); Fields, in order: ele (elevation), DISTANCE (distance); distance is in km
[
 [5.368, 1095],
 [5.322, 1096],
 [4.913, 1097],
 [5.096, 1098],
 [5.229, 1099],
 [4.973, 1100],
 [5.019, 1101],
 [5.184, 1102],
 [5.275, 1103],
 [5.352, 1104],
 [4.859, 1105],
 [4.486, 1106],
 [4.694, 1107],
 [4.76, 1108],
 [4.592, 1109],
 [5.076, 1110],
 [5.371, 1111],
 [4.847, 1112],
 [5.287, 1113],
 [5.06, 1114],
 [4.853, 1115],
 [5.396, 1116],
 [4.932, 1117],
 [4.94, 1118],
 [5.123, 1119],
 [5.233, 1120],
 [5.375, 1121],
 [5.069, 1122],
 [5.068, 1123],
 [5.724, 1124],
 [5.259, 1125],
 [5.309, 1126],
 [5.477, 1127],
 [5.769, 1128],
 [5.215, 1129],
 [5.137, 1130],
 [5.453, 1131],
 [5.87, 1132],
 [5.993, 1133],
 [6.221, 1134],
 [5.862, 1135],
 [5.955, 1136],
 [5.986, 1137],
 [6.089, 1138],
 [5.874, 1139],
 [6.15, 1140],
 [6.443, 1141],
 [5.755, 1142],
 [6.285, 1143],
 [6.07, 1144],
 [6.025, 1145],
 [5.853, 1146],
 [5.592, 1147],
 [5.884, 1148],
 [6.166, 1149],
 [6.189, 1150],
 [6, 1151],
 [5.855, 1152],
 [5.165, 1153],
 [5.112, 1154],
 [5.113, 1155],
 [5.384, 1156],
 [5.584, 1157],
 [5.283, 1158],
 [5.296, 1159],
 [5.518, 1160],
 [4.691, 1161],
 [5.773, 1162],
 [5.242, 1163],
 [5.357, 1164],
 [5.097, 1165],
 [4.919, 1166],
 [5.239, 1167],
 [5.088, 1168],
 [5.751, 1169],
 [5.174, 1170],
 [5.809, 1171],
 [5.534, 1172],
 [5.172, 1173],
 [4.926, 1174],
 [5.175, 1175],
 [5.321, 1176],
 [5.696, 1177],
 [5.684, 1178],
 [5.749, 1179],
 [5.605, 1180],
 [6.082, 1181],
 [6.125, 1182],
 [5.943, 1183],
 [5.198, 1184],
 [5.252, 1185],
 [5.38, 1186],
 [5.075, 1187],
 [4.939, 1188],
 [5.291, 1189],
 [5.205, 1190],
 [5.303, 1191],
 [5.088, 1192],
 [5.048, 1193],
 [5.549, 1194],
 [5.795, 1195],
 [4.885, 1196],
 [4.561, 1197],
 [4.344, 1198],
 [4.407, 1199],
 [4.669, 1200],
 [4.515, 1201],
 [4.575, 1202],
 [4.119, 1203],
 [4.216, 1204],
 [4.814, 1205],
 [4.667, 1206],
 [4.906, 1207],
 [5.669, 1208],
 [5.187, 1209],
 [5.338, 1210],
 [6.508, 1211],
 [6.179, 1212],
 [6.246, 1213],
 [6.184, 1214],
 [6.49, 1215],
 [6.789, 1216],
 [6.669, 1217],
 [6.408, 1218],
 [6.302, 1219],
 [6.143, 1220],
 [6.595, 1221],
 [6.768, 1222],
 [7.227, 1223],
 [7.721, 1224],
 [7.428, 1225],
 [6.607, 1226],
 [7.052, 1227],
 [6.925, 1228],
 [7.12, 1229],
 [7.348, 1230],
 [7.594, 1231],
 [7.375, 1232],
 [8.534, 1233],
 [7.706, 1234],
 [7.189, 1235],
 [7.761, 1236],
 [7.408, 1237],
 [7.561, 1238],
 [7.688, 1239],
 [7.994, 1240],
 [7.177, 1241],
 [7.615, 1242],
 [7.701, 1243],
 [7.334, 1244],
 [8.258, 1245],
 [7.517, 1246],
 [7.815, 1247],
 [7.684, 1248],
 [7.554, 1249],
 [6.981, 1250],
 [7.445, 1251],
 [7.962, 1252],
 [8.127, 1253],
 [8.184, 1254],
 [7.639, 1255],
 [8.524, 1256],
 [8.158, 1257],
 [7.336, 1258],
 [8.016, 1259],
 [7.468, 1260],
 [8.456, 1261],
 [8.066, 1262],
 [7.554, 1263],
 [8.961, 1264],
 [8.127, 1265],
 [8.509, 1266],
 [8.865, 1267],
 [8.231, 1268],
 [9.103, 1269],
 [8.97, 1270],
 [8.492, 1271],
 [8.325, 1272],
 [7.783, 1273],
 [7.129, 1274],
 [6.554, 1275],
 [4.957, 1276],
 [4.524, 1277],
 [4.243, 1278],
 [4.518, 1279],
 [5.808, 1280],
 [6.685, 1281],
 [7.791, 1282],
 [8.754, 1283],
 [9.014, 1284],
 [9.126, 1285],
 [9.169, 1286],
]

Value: 0.17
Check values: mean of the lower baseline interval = 5.92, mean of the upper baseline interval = 7.38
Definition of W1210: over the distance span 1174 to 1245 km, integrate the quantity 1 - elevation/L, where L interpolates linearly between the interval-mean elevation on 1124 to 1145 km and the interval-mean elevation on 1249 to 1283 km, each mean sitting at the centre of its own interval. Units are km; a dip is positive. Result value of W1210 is 7.4 km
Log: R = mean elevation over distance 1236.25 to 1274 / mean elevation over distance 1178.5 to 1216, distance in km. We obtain 1.50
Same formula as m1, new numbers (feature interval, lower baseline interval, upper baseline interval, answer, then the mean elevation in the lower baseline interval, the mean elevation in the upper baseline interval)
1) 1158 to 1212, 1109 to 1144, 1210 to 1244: 0.22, 5.51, 7.07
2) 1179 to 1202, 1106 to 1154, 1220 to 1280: 0.24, 5.52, 7.49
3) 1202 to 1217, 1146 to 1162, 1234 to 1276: 0.23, 5.54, 7.85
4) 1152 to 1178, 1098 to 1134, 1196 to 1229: 0.04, 5.19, 5.83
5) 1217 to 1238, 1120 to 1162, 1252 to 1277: 0.01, 5.66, 7.91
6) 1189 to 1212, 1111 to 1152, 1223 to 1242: 0.34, 5.62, 7.45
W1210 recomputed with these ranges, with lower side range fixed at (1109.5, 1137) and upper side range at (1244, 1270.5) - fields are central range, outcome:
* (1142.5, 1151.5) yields -0.2 km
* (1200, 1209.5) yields 3.1 km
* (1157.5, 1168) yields 1.6 km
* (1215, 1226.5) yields 0.9 km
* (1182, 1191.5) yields 1.9 km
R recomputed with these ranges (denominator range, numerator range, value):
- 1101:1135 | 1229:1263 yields 1.48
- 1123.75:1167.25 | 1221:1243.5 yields 1.31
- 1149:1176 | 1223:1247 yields 1.40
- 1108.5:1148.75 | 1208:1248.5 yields 1.27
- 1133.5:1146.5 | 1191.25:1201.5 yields 0.81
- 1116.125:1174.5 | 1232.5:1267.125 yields 1.42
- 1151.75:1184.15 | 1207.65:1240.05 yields 1.27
